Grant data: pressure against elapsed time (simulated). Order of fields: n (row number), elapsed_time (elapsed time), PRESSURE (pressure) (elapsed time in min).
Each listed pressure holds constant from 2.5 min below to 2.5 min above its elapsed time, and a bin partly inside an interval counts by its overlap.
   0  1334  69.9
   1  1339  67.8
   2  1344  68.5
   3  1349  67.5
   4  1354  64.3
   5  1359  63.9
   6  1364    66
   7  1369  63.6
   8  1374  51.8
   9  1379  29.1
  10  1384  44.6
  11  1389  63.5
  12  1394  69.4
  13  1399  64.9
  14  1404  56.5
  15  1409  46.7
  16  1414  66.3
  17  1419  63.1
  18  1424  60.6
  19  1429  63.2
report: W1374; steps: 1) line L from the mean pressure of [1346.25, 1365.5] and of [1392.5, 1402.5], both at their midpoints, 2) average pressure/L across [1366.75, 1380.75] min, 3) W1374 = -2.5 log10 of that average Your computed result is 0.32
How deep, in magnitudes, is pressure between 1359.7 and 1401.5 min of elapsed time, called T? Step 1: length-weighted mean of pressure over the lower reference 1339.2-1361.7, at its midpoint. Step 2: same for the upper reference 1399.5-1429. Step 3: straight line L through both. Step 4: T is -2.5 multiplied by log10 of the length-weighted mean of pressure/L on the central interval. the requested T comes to 0.11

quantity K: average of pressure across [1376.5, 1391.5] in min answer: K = 45.7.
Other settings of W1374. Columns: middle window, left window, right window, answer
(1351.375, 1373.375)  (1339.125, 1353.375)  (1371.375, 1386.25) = -0.16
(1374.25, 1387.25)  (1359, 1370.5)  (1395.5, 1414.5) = 0.45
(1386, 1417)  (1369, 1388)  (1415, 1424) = -0.11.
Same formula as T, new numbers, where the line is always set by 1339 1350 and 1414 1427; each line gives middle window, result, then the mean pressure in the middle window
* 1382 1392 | 0.18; 55.3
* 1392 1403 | -0.02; 65.6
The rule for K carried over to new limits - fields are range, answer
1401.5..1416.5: 56.5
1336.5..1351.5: 67.9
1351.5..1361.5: 64.1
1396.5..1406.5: 60.7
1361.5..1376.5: 60.5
